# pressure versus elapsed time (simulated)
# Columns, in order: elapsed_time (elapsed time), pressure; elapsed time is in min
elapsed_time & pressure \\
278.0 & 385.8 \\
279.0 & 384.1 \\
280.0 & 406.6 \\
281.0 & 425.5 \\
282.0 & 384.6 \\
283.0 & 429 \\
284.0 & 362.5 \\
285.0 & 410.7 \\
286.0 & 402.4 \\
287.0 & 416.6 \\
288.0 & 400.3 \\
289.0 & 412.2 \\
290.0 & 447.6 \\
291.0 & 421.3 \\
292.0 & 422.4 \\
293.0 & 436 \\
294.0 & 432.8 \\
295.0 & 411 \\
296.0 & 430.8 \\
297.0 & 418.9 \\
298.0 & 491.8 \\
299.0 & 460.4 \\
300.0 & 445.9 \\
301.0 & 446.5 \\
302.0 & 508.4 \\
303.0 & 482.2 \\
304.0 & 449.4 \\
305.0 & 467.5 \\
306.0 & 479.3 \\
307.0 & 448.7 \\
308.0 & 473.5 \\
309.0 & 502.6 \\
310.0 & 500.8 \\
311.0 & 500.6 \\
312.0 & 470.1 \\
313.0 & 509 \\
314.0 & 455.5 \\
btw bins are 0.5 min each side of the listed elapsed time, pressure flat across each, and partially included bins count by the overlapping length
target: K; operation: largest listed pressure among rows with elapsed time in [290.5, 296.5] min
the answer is 436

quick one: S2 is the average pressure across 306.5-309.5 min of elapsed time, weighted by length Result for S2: 475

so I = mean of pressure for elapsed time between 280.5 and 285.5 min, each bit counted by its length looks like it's 402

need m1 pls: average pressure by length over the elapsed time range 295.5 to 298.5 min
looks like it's 447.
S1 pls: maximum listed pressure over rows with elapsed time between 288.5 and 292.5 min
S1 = 447.6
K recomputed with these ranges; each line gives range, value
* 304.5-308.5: 479.3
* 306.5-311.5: 502.6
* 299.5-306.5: 508.4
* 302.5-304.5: 482.2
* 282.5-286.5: 429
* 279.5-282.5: 425.5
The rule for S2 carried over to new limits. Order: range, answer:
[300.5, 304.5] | 472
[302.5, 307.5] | 465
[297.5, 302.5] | 471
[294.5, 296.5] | 421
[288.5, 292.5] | 426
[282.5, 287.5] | 404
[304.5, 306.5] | 473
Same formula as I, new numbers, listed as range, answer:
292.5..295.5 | 427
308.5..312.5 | 494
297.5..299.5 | 476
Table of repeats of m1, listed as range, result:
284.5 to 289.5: 408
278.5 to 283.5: 406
